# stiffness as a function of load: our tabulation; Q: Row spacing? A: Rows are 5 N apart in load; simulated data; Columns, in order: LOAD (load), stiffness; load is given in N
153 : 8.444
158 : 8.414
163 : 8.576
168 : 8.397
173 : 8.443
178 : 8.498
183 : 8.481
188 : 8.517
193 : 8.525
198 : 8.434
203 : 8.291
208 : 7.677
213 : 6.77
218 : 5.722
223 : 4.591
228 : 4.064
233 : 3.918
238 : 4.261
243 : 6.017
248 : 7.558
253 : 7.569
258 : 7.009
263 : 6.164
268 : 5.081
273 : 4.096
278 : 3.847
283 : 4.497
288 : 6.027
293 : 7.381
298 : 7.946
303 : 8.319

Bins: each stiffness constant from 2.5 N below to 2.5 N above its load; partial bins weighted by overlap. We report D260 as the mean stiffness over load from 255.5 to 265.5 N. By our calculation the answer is 6.59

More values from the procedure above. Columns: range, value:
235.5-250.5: 5.95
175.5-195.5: 8.51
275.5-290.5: 4.79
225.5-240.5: 4.08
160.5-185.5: 8.48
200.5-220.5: 7.12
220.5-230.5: 4.33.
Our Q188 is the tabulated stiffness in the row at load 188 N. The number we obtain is 8.517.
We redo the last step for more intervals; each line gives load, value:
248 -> 7.558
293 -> 7.381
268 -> 5.081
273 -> 4.096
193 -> 8.525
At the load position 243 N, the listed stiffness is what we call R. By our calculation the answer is 6.017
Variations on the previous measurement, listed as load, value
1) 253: 7.569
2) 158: 8.414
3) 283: 4.497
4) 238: 4.261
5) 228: 4.064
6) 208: 7.677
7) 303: 8.319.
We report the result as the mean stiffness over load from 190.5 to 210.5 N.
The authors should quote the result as 8.23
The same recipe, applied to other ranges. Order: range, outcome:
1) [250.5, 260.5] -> 7.29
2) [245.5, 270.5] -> 6.68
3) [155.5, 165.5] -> 8.5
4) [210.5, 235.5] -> 5.01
